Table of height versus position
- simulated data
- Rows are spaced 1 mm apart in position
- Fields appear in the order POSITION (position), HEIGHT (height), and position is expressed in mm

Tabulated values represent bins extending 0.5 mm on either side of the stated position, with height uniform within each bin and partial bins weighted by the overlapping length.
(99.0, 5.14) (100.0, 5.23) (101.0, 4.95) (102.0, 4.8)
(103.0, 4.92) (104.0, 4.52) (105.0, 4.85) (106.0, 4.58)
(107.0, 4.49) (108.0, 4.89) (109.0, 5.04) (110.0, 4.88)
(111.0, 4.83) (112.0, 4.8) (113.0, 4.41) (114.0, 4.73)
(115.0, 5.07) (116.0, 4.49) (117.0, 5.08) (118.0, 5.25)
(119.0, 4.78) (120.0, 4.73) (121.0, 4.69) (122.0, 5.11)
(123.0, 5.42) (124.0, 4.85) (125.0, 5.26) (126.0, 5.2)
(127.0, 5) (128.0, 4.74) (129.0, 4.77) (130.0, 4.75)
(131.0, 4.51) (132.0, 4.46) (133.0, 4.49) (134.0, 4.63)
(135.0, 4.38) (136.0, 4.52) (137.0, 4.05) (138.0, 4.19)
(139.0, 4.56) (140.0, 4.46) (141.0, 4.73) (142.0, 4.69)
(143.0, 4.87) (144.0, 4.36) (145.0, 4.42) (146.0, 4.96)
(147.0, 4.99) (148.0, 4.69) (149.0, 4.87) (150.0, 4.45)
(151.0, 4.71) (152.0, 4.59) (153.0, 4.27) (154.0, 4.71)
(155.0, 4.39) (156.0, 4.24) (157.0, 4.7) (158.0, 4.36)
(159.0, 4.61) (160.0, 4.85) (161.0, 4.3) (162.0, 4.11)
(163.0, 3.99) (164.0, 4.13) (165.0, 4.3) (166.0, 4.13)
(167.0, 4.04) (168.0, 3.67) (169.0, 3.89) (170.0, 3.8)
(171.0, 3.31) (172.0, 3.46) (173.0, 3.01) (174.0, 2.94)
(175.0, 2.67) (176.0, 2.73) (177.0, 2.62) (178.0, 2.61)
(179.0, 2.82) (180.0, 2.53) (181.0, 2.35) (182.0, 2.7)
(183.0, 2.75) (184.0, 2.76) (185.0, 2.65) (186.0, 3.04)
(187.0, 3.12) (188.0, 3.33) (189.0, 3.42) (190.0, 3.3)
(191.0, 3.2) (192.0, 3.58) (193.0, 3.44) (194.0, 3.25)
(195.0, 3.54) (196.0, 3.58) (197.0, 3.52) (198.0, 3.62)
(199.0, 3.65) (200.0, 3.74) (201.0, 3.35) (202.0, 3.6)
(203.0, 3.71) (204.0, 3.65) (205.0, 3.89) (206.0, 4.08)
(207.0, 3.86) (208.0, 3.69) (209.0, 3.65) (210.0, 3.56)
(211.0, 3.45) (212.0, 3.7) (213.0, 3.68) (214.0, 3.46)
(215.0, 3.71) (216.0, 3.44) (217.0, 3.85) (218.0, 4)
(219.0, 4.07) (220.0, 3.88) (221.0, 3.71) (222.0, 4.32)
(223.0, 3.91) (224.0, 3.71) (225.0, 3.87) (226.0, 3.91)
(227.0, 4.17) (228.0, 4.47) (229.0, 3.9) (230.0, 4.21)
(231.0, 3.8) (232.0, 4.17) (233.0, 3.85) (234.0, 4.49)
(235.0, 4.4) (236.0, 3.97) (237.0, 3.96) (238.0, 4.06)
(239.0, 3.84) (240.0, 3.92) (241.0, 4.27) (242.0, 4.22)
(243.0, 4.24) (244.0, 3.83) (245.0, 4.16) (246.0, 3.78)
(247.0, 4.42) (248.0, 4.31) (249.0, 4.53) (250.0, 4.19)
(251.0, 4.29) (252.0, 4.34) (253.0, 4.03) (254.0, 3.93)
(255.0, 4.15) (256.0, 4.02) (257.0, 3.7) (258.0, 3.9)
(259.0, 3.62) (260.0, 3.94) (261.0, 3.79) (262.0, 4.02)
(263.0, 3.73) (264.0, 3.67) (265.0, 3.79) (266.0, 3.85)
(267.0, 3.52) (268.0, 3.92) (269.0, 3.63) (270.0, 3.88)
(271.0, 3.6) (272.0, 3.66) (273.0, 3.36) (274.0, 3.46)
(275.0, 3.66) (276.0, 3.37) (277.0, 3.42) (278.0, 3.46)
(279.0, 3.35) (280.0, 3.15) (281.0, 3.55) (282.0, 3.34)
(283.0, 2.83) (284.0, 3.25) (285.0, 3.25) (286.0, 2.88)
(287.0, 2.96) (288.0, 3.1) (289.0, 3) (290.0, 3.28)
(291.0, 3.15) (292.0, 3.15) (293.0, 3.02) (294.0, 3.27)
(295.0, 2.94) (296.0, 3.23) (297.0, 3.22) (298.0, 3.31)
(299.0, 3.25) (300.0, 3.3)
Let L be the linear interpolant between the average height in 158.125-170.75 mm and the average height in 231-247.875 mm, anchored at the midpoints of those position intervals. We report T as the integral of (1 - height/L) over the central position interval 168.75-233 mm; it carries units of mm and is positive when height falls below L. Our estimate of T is 9.77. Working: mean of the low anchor 4.14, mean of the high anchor 4.09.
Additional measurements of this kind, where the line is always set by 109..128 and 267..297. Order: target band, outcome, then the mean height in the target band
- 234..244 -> -0.98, 4.1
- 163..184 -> 5.55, 3.23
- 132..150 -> 0.47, 4.57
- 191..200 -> 1.40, 3.52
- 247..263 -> -2.10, 4.05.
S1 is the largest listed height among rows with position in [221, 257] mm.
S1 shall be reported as 4.53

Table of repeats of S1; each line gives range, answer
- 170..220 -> 4.08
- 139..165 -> 4.99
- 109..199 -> 5.42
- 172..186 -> 3.46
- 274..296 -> 3.66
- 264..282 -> 3.92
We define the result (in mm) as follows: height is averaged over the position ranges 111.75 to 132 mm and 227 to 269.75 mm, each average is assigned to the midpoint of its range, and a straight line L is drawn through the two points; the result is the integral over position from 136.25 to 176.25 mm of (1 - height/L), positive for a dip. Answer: 3.7 mm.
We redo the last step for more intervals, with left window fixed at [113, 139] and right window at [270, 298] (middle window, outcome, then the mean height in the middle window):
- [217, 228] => -0.36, 3.97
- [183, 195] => 2.81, 3.19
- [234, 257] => -3.16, 4.13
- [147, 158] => -0.16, 4.57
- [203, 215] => 0.83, 3.7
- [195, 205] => 1.10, 3.61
